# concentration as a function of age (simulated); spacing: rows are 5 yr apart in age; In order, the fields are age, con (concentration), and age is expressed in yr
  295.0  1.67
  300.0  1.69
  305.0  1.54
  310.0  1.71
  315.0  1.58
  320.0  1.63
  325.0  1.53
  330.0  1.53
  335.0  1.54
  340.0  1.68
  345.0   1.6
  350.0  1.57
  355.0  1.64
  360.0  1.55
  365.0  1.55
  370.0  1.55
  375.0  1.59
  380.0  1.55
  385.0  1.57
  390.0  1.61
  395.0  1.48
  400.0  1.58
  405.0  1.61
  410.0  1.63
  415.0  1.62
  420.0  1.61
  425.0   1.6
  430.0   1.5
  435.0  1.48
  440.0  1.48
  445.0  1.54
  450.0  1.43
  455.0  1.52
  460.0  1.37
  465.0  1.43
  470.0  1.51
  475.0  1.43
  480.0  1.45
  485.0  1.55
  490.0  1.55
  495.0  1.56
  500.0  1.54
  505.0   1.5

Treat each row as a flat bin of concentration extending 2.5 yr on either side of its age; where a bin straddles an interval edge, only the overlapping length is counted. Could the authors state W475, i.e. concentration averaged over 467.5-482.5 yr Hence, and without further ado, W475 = 1.46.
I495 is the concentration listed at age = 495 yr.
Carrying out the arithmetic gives 1.56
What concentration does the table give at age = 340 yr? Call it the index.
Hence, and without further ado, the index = 1.68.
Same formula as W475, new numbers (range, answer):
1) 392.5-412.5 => 1.57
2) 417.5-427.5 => 1.6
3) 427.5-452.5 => 1.49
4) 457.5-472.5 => 1.44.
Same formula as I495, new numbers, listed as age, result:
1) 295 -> 1.67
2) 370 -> 1.55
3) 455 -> 1.52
